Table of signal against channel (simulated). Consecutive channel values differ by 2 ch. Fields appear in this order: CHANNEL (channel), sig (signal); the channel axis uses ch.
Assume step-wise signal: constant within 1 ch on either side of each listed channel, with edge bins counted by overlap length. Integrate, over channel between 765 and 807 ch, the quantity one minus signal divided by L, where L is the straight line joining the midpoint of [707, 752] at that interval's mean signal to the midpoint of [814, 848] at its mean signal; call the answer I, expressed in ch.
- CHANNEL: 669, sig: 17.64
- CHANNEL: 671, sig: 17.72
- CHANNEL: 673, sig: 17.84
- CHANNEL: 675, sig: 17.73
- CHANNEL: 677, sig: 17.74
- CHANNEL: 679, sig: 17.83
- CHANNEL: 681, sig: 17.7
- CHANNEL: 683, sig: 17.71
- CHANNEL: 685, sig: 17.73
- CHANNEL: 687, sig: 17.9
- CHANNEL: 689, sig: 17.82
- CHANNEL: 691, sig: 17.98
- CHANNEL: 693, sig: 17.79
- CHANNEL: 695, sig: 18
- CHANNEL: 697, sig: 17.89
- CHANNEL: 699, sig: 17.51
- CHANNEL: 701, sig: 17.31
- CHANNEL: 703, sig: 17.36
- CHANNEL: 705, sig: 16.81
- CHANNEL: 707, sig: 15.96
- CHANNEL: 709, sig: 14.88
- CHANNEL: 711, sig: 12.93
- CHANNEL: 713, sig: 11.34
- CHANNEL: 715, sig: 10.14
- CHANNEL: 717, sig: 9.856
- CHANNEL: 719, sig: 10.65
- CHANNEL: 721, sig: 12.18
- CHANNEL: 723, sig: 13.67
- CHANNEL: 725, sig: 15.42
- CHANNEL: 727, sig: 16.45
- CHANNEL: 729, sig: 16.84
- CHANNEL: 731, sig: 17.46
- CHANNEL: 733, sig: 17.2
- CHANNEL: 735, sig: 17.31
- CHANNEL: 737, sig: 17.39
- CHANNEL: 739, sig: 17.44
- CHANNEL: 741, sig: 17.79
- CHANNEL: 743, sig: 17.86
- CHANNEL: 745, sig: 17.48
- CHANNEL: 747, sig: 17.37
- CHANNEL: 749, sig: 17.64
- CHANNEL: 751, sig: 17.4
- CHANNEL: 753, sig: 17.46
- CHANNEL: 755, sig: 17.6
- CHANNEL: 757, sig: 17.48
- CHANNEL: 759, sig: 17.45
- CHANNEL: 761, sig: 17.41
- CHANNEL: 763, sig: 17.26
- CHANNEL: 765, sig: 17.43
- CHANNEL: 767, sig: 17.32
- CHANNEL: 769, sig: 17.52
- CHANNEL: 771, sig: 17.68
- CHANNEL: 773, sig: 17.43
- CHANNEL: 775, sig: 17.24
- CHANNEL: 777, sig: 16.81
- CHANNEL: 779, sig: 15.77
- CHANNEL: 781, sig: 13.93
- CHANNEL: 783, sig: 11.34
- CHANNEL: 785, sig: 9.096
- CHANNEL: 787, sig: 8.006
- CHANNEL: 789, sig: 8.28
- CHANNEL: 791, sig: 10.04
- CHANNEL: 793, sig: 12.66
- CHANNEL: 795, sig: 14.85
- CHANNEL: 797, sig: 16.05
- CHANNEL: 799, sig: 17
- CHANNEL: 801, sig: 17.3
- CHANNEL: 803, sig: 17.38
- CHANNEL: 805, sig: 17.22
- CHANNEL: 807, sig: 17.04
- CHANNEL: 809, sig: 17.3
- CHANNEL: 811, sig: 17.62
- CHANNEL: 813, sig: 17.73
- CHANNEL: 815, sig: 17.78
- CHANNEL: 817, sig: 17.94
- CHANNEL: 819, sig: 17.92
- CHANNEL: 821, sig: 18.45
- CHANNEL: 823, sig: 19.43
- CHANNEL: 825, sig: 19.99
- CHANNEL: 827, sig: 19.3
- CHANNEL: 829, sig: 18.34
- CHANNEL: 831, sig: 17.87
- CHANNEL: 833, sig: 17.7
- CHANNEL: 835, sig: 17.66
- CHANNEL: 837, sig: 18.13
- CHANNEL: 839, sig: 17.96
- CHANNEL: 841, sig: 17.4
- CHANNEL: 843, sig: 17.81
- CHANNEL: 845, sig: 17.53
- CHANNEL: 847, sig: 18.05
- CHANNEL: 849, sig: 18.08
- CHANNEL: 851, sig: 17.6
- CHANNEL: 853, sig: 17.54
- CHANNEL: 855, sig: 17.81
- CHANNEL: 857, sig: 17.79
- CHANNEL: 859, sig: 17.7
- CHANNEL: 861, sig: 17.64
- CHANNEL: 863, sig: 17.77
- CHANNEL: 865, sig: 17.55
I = 5.3 ch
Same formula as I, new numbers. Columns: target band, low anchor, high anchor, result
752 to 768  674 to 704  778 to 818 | -1.7 ch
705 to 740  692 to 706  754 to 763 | 5.8 ch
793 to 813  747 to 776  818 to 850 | 1.3 ch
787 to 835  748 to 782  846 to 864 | 2.4 ch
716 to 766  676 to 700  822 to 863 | 4.2 ch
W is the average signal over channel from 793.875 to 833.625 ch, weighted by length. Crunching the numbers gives 17.7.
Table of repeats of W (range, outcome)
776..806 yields 13.7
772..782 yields 16.2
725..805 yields 16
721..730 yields 15.2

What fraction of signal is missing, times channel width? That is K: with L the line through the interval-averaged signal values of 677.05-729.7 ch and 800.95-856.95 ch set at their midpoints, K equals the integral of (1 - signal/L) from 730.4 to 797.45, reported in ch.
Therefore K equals 3.6 ch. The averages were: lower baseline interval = 15.7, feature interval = 15.8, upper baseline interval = 17.9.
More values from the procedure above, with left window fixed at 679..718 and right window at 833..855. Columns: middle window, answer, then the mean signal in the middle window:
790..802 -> 1.8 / 14.6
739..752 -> -0.7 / 17.6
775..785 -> 1.7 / 14.2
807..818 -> -0.1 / 17.6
